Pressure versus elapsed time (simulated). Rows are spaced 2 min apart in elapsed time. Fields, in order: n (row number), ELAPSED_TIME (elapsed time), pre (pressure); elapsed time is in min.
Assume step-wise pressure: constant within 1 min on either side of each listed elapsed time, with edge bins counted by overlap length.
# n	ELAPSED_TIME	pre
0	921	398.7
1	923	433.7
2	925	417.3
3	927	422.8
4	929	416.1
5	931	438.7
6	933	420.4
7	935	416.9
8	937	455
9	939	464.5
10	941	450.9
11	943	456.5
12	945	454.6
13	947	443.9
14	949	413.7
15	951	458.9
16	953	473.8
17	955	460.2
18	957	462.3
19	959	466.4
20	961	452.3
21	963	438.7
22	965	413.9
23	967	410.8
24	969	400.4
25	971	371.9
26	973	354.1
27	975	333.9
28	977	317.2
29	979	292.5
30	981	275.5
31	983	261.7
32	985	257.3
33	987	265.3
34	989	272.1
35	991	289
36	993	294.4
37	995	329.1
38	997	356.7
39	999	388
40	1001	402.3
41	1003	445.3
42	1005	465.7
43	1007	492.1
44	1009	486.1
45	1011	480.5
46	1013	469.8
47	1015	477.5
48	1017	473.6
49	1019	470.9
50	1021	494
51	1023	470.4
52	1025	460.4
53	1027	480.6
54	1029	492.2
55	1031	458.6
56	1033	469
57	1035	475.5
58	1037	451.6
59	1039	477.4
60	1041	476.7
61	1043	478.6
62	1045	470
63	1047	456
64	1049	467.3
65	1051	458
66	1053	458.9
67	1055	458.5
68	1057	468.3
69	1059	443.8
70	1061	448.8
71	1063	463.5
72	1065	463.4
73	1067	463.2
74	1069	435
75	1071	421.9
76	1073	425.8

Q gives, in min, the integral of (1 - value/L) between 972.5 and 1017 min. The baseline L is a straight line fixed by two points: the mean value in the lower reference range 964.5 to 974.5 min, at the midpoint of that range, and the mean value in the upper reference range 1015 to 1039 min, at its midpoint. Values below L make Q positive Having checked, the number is 6.32 min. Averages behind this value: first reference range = 386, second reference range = 473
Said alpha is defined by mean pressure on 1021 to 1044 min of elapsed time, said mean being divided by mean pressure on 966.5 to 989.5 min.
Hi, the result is 1.49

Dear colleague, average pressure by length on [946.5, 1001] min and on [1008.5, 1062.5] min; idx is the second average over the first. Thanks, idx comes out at 1.27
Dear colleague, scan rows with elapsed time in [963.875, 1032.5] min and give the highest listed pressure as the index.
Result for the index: 494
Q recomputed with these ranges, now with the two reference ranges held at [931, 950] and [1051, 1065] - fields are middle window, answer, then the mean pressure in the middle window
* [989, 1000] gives 3.01 min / 326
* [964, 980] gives 3.01 min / 362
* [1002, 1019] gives -0.85 min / 474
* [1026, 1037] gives -0.46 min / 473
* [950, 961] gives -0.48 min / 463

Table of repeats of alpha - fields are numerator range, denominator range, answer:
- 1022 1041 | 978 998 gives 1.63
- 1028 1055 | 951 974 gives 1.09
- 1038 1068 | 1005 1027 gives 0.97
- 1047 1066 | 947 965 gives 1.02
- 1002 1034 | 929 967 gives 1.07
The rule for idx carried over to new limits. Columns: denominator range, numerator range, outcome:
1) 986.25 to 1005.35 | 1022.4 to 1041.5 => 1.35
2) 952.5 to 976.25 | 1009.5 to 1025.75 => 1.14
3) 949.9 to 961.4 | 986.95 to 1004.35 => 0.75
